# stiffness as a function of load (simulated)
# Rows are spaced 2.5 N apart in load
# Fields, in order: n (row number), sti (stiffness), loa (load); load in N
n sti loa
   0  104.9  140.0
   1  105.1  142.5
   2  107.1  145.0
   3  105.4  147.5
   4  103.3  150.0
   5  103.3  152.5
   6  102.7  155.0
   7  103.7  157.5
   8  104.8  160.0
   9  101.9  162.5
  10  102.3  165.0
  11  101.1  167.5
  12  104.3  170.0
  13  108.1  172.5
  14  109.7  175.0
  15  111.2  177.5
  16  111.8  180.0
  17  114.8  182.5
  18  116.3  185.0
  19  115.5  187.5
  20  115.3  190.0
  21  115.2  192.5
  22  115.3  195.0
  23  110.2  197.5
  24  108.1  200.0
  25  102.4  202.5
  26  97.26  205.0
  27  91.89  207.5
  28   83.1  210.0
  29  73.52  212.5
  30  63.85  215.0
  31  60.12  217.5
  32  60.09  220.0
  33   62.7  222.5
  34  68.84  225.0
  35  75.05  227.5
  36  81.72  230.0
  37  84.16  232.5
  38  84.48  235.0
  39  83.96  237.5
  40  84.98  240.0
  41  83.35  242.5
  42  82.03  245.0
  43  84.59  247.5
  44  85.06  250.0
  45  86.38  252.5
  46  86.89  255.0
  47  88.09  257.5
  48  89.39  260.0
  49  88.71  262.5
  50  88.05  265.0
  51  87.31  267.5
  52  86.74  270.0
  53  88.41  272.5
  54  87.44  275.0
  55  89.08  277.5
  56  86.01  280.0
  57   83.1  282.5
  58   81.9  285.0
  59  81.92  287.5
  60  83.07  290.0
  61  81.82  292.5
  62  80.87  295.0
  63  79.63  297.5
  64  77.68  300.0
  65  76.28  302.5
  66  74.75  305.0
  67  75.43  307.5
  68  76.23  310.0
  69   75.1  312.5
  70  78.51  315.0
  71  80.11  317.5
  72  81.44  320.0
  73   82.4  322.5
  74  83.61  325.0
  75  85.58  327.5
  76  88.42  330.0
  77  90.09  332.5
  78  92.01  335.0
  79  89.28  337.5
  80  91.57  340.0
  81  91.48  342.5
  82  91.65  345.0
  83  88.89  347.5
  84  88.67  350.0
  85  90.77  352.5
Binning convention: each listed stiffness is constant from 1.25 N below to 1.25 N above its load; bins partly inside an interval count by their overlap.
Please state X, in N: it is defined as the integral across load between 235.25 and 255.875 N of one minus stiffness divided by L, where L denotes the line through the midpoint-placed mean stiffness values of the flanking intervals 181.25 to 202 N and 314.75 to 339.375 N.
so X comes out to 3.6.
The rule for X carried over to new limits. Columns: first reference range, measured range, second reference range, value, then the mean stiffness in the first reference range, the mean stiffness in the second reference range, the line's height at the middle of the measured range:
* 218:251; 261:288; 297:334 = -2.4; 78.1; 80.4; 79.2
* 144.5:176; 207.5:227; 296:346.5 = 5.5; 104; 83.1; 96.8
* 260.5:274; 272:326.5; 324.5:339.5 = 4.4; 87.9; 88.6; 88.2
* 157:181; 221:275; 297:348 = 6.2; 106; 83.3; 94.3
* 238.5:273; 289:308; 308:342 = 1.4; 86.4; 84.1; 85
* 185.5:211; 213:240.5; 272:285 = 7.1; 106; 86.2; 99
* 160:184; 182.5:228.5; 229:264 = 3.1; 107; 85.3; 97.4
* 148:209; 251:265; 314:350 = 1.3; 107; 86.9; 96.6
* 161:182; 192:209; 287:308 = -0.8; 107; 79.1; 100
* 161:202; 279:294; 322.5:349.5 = 2.0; 110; 88.9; 95.6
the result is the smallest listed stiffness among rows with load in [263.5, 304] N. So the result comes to 76.28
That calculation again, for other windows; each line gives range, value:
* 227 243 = 75.05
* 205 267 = 60.09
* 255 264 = 86.89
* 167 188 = 101.1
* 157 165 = 101.9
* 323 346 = 83.61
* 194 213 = 73.52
